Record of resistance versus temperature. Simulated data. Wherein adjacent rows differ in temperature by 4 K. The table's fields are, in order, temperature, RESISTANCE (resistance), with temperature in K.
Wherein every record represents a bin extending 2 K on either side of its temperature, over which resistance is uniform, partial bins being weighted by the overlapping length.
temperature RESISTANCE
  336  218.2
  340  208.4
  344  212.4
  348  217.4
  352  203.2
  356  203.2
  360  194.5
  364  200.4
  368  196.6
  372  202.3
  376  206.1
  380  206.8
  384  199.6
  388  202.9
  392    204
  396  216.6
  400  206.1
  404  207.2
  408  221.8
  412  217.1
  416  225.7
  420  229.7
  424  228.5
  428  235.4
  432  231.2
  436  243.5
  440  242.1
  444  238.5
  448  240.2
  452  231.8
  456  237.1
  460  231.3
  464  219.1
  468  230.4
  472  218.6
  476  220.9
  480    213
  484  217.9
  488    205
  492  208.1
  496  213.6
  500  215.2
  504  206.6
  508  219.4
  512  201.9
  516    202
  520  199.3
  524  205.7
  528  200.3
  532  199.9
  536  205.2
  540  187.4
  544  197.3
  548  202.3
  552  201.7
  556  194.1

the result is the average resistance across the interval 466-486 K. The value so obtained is 220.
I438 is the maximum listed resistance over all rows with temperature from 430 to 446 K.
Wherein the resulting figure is 243.5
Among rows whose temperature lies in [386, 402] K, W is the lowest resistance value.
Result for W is 202.9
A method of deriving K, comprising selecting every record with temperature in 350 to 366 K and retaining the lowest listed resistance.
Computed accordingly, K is 194.5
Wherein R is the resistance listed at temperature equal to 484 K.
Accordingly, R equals 217.9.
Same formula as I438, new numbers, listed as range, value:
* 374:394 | 206.8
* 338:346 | 212.4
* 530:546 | 205.2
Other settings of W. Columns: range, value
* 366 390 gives 196.6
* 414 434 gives 225.7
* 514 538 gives 199.3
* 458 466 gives 219.1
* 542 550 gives 197.3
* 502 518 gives 201.9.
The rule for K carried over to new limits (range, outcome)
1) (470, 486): 213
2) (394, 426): 206.1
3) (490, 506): 206.6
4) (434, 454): 231.8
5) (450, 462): 231.3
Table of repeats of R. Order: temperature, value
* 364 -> 200.4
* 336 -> 218.2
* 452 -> 231.8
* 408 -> 221.8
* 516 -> 202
